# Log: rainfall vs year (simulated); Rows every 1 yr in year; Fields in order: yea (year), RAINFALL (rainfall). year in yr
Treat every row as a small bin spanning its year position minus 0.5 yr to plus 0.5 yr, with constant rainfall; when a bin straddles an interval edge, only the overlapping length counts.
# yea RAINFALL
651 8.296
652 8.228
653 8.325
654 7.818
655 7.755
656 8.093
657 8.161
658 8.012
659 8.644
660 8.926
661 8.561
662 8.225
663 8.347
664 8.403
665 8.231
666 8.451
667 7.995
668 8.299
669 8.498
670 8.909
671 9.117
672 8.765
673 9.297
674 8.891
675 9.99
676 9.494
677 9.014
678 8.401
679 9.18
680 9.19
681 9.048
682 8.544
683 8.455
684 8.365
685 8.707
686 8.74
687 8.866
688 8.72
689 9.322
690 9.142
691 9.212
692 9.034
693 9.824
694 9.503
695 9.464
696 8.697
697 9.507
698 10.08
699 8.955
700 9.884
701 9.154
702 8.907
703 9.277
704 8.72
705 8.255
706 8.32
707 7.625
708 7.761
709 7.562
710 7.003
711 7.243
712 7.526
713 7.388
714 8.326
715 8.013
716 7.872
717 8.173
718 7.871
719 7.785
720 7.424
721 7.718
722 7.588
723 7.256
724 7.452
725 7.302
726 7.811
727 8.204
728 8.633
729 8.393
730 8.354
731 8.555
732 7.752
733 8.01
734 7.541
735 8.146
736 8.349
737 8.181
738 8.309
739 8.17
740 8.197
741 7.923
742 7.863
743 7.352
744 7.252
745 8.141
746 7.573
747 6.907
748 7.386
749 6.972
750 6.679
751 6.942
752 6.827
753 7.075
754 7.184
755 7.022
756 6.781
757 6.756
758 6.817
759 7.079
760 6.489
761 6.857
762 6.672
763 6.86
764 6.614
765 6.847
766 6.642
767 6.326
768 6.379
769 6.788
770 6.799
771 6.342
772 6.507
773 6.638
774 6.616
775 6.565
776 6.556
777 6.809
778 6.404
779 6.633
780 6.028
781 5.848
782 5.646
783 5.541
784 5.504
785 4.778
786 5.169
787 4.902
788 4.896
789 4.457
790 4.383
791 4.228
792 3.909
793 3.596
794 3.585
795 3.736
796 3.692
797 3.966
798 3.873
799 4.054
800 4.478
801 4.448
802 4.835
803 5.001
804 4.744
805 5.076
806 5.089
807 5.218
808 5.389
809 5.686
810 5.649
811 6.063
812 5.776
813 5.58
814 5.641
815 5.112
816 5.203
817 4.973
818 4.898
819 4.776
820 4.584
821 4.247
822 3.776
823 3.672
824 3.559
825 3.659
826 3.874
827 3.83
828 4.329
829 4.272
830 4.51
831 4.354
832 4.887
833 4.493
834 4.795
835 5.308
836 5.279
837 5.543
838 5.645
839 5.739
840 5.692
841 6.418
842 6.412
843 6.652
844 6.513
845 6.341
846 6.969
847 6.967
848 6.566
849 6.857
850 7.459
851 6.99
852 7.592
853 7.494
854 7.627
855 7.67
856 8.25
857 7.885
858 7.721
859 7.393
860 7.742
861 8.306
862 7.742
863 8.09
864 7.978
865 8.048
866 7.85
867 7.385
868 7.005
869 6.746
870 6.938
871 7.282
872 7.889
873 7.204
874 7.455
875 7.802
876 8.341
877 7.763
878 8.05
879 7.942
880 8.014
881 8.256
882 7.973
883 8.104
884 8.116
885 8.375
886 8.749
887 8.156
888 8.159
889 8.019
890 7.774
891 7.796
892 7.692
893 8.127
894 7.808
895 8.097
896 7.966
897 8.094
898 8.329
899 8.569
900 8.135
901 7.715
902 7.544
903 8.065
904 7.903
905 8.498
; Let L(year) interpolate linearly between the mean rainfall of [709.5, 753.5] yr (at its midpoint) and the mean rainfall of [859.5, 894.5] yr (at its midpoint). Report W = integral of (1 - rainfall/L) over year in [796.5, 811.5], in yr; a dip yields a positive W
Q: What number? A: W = 5.5 yr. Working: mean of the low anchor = 7.71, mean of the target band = 4.9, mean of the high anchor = 7.85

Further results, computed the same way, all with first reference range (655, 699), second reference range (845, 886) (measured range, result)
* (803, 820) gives 5.8 yr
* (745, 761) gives 2.6 yr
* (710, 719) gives 0.9 yr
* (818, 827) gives 4.4 yr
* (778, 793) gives 5.6 yr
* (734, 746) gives 0.7 yr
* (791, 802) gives 5.6 yr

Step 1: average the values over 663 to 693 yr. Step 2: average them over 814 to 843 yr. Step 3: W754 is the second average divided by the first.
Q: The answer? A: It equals 0.55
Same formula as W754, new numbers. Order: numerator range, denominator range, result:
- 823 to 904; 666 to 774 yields 0.88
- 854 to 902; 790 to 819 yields 1.65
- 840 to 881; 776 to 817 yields 1.47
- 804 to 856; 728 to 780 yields 0.77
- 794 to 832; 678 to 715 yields 0.53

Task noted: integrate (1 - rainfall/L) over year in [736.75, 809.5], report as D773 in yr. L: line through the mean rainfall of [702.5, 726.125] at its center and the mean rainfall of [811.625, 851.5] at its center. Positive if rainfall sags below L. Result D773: 5.9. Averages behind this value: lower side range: 7.8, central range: 6.07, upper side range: 5.3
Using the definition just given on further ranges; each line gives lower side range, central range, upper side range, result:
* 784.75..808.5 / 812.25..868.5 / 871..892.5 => 2.7 yr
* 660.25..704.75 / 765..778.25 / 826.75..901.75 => 2.4 yr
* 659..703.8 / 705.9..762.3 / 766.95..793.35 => -3.0 yr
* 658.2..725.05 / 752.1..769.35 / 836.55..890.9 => 2.8 yr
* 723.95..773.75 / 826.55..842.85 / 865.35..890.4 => 5.4 yr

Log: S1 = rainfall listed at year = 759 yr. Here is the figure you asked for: 7.079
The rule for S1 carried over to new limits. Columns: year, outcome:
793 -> 3.596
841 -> 6.418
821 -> 4.247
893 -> 8.127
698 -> 10.08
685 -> 8.707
